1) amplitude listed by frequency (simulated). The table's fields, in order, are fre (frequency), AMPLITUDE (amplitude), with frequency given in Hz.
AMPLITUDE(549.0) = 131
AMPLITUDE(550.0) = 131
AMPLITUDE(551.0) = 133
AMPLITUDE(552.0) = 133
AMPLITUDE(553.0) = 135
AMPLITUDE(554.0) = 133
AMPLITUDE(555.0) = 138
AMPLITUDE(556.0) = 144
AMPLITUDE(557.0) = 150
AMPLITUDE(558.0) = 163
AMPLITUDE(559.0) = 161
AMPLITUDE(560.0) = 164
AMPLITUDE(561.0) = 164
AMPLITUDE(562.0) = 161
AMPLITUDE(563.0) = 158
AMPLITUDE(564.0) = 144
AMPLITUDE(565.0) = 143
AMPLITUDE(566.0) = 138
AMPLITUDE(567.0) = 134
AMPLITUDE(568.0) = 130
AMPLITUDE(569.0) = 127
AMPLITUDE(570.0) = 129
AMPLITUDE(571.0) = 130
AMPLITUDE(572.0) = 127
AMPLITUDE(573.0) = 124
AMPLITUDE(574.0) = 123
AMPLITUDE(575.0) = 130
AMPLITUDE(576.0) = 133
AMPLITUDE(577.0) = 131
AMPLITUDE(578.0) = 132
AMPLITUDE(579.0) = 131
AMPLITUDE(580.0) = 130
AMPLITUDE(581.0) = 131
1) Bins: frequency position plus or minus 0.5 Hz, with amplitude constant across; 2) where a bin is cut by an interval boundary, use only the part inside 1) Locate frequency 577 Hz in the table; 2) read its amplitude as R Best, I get 131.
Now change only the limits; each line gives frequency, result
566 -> 138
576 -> 133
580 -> 130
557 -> 150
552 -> 133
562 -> 161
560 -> 164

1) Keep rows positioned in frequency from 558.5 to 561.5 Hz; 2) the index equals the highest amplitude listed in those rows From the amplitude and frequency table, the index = 164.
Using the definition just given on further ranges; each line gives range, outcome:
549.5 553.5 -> 135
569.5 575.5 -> 130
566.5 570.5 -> 134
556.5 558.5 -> 163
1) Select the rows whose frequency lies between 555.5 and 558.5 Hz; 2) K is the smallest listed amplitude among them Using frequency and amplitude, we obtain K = 144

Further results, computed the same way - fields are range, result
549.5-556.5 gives 131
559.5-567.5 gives 134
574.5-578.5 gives 130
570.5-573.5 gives 124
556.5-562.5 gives 150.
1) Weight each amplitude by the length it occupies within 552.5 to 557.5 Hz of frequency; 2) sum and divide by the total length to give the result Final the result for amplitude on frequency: 140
